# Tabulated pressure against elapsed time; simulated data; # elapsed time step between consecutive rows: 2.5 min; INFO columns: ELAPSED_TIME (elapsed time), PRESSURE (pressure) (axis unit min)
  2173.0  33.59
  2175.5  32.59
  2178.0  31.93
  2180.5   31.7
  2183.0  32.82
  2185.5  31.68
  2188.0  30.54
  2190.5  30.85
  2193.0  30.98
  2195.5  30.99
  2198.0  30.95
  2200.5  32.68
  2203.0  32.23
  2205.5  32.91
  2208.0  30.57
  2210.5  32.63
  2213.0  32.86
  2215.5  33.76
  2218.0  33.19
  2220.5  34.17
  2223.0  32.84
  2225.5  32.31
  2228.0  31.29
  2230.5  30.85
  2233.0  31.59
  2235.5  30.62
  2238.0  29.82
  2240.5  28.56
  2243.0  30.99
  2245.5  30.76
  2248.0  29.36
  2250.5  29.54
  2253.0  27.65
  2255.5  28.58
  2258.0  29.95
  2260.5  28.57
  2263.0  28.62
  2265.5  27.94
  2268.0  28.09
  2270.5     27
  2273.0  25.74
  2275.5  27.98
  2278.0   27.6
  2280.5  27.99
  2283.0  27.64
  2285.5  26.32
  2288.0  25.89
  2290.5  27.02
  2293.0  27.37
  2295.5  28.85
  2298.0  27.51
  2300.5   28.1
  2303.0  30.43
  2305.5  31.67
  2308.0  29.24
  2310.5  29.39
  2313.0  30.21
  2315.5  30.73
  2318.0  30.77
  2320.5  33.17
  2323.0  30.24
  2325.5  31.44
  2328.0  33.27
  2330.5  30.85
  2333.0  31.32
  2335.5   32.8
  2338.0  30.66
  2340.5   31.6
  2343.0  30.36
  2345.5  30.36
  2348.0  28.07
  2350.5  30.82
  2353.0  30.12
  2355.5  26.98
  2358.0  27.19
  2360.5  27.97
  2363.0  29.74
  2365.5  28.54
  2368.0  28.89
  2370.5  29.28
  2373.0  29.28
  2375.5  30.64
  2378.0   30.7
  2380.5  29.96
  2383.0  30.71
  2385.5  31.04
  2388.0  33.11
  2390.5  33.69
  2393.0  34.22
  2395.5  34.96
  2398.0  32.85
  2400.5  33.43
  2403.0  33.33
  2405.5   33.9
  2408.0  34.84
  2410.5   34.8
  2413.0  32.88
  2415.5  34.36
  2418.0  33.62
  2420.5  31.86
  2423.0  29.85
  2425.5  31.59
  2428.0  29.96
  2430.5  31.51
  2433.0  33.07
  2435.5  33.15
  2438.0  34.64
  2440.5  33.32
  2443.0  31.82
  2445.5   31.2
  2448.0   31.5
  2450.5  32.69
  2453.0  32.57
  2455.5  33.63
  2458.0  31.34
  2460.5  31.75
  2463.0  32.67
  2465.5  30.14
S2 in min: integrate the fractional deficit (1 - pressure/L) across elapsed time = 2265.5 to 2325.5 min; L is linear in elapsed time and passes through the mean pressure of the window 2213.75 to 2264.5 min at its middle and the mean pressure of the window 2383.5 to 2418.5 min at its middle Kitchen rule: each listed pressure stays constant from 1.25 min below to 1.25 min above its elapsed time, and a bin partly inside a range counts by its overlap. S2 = 5.67 min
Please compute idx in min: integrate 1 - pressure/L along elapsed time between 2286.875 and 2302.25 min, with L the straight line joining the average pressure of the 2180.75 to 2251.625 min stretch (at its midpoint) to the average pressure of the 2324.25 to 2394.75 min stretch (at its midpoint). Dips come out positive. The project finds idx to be 1.7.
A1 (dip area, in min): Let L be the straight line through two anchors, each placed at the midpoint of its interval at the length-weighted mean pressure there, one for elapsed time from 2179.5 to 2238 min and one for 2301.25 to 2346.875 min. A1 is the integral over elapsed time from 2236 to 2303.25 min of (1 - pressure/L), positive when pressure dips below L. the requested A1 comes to 6.7 min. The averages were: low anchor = 31.9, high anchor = 31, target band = 28.3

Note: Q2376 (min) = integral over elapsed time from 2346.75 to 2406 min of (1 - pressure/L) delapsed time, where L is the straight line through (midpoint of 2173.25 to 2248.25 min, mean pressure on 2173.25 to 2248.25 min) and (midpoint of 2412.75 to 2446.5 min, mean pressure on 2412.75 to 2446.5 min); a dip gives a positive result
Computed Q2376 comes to 2.6 min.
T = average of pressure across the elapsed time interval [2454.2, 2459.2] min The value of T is 32.5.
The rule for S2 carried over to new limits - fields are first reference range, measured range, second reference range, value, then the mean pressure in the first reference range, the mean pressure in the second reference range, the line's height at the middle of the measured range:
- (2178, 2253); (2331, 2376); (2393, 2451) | 3.74 min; 31.5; 32.9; 32.4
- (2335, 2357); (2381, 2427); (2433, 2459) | -2.10 min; 30.1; 32.6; 31.6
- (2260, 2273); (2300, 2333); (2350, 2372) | -2.91 min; 27.8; 28.8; 28.3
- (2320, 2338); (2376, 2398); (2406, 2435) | 0.02 min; 31.7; 32.6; 32.3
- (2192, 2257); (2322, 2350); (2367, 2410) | 0.74 min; 31.3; 32.1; 31.8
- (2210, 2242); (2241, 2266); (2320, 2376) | 1.79 min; 31.9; 30.1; 31.5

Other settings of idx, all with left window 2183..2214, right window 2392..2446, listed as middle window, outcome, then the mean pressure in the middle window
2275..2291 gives 2.49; 27.2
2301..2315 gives 0.96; 30.1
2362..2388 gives 2.14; 30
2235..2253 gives 1.24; 29.8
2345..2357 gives 1.26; 29.2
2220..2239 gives 0.15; 31.6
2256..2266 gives 1.01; 28.8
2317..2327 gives 0.29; 31.5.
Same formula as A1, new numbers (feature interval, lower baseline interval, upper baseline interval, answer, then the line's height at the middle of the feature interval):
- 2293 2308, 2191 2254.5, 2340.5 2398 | 0.8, 30.8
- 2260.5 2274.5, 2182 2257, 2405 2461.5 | 1.8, 31.6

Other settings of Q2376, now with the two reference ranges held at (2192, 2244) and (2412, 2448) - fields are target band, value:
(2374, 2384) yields 0.53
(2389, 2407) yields -0.86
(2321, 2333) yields 0.19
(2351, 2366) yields 1.68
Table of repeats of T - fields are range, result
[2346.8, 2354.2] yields 29.7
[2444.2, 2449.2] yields 31.4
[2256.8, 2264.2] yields 29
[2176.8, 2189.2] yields 31.7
